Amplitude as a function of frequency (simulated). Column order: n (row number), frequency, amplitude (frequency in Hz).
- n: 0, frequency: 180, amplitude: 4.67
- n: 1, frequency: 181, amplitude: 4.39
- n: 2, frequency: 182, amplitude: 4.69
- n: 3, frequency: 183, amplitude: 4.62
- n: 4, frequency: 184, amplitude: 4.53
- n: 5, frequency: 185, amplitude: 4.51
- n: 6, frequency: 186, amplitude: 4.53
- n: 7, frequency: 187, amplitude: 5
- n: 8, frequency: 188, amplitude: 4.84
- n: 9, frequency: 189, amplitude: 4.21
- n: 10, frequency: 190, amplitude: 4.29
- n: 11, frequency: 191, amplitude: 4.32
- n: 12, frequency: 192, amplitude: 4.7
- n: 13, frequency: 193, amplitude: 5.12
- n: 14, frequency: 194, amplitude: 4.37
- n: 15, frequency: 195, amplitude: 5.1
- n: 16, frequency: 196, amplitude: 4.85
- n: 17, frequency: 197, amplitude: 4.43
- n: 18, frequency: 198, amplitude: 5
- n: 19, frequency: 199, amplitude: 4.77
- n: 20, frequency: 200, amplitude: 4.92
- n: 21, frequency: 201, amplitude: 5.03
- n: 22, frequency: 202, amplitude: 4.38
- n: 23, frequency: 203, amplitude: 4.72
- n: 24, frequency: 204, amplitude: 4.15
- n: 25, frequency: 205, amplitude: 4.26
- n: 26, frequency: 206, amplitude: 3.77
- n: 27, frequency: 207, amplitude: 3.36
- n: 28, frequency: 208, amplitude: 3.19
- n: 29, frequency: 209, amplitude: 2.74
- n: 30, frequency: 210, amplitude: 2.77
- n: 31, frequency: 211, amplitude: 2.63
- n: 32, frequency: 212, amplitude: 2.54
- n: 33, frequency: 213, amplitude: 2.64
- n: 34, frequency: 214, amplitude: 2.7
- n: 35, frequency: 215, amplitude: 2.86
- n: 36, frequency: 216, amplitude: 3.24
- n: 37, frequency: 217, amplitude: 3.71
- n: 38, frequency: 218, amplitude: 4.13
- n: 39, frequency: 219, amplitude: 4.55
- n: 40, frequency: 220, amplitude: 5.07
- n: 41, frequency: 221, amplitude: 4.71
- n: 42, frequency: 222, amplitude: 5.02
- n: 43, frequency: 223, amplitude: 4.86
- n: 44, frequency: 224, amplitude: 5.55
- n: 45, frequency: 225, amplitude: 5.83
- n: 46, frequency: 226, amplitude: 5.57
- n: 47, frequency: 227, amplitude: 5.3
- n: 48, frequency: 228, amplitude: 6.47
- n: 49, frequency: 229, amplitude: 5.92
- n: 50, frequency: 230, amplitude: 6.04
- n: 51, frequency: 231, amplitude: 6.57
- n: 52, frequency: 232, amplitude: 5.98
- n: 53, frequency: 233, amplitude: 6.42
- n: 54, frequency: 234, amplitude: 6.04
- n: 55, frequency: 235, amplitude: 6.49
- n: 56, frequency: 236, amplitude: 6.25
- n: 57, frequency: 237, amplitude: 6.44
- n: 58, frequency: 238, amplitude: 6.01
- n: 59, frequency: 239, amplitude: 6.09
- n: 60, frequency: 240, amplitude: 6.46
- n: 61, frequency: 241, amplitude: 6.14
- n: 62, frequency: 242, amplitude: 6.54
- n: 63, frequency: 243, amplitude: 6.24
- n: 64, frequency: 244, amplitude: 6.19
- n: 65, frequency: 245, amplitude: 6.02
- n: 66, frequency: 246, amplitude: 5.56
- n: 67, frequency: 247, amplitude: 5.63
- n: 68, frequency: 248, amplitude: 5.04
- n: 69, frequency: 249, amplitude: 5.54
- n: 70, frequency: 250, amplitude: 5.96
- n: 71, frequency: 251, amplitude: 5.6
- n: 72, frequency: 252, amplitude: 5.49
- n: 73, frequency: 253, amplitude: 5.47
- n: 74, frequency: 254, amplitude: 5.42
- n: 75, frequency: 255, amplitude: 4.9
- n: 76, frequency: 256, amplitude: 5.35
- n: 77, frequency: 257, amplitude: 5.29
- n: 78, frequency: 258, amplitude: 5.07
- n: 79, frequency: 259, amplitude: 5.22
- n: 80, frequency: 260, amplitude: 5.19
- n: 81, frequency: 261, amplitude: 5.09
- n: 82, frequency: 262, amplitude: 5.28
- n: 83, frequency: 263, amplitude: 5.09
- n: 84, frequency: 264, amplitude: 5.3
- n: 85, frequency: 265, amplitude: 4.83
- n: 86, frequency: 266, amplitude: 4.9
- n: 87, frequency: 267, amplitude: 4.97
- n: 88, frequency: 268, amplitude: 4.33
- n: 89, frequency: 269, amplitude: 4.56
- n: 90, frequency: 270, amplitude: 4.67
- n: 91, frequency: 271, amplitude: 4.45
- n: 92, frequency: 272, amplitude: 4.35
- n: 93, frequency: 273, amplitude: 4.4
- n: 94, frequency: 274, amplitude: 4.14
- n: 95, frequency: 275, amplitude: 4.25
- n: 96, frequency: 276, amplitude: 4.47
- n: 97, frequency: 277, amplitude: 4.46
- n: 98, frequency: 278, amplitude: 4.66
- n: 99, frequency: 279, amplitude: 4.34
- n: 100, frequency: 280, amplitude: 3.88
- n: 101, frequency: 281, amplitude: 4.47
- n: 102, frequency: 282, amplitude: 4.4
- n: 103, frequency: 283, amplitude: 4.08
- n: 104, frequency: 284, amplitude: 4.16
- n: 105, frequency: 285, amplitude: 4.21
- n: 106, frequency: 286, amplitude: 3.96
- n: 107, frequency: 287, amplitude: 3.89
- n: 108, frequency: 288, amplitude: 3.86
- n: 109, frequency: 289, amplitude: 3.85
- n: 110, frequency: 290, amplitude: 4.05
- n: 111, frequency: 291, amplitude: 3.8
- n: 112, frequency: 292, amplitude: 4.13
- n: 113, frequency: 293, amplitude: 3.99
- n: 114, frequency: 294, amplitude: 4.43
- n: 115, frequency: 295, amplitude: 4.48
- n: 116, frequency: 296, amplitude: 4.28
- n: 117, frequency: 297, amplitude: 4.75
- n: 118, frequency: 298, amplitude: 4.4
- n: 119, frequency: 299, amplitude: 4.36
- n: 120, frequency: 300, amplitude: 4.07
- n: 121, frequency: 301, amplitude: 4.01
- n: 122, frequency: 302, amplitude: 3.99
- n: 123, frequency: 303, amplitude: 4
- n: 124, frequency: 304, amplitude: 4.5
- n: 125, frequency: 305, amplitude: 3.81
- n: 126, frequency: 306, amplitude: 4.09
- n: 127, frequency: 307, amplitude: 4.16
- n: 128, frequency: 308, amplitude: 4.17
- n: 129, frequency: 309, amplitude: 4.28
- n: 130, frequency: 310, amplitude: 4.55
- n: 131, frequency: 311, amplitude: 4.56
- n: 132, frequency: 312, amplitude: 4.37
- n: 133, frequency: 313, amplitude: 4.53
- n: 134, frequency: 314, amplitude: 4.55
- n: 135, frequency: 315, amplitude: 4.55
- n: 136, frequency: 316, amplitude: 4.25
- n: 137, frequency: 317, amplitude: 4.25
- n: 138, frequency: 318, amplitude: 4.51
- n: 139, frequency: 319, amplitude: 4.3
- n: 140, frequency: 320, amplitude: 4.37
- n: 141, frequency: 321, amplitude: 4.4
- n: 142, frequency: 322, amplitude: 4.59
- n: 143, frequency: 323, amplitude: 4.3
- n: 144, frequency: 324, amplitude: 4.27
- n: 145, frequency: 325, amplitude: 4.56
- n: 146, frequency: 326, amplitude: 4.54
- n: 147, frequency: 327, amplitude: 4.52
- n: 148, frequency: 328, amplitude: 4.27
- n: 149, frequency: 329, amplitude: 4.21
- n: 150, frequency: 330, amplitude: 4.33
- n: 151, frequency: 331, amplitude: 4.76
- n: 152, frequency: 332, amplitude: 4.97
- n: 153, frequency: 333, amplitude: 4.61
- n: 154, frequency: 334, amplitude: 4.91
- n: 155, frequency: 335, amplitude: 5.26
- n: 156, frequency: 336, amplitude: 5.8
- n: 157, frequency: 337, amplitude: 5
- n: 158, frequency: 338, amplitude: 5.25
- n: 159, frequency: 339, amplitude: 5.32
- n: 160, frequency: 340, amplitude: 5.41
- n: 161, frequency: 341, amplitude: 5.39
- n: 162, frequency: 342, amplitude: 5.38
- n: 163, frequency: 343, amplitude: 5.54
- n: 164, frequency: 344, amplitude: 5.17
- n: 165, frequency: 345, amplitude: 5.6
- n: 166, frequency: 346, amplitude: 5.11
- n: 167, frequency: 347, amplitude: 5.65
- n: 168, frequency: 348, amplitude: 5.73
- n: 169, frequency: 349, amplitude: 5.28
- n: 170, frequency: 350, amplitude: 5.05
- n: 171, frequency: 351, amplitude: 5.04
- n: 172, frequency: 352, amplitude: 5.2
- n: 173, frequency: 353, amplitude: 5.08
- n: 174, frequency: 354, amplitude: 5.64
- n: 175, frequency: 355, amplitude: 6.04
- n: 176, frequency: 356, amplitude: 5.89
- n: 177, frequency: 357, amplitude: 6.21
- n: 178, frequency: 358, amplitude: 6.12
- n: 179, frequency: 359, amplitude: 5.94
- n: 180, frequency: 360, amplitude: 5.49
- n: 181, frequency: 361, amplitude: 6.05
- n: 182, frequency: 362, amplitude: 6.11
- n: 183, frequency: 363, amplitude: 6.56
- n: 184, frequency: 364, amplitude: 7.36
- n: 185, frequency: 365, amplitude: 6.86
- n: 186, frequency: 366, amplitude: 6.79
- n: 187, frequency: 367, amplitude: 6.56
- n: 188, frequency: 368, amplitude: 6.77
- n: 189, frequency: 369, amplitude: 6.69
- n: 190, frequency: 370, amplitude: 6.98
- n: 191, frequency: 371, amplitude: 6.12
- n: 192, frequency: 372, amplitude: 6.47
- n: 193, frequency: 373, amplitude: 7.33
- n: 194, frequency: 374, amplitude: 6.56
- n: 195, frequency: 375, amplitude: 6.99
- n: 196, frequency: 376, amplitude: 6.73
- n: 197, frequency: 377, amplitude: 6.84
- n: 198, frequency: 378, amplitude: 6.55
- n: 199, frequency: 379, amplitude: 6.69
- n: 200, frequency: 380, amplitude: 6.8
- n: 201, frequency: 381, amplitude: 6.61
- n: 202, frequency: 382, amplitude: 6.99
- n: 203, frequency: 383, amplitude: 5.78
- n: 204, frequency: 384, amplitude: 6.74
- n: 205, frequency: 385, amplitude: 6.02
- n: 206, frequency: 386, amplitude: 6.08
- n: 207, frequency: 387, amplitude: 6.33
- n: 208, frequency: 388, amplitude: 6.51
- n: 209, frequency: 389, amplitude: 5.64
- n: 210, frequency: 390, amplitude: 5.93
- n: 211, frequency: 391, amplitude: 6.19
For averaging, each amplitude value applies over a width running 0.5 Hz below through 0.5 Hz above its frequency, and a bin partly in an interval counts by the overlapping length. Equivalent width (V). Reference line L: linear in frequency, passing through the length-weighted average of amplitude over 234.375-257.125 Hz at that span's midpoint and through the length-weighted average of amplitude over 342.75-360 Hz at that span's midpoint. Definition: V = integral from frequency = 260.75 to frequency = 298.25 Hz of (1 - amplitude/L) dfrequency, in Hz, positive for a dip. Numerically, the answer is 8.8 Hz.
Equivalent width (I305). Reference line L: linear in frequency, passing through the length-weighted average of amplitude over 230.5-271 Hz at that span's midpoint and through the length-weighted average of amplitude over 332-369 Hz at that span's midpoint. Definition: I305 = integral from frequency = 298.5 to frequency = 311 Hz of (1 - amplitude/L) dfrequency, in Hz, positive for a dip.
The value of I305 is 3.2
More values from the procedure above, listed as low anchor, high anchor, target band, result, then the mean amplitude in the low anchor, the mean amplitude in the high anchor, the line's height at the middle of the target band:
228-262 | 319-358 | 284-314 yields 6.6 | 5.81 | 5.07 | 5.38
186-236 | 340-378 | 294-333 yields 8.7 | 4.61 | 6.06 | 5.61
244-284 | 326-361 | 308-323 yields 2.1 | 4.93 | 5.27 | 5.15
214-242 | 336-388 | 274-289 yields 3.9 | 5.44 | 6.08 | 5.7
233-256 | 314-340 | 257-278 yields 3.0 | 5.89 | 4.66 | 5.54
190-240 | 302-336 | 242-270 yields -4.2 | 4.74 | 4.45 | 4.62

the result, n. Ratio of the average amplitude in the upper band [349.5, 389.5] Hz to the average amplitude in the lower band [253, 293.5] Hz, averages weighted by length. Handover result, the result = 1.38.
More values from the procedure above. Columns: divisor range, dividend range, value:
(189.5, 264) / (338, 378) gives 1.21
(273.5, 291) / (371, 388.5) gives 1.58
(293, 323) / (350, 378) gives 1.46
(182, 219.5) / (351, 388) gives 1.55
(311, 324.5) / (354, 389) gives 1.47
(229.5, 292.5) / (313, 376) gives 1.06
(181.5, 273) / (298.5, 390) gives 1.09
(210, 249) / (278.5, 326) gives 0.81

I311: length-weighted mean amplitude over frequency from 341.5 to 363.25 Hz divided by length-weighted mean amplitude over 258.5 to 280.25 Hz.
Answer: 1.20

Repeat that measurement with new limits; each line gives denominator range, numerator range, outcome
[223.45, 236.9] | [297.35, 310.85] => 0.70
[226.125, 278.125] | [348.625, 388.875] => 1.16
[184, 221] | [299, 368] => 1.23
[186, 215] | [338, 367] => 1.41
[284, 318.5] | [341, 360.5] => 1.31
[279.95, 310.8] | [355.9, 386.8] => 1.56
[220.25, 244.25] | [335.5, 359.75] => 0.92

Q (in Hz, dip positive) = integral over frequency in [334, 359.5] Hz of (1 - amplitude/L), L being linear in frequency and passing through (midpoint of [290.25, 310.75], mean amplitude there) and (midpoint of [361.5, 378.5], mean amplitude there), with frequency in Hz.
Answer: 1.77 Hz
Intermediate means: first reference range 4.21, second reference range 6.72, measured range 5.47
